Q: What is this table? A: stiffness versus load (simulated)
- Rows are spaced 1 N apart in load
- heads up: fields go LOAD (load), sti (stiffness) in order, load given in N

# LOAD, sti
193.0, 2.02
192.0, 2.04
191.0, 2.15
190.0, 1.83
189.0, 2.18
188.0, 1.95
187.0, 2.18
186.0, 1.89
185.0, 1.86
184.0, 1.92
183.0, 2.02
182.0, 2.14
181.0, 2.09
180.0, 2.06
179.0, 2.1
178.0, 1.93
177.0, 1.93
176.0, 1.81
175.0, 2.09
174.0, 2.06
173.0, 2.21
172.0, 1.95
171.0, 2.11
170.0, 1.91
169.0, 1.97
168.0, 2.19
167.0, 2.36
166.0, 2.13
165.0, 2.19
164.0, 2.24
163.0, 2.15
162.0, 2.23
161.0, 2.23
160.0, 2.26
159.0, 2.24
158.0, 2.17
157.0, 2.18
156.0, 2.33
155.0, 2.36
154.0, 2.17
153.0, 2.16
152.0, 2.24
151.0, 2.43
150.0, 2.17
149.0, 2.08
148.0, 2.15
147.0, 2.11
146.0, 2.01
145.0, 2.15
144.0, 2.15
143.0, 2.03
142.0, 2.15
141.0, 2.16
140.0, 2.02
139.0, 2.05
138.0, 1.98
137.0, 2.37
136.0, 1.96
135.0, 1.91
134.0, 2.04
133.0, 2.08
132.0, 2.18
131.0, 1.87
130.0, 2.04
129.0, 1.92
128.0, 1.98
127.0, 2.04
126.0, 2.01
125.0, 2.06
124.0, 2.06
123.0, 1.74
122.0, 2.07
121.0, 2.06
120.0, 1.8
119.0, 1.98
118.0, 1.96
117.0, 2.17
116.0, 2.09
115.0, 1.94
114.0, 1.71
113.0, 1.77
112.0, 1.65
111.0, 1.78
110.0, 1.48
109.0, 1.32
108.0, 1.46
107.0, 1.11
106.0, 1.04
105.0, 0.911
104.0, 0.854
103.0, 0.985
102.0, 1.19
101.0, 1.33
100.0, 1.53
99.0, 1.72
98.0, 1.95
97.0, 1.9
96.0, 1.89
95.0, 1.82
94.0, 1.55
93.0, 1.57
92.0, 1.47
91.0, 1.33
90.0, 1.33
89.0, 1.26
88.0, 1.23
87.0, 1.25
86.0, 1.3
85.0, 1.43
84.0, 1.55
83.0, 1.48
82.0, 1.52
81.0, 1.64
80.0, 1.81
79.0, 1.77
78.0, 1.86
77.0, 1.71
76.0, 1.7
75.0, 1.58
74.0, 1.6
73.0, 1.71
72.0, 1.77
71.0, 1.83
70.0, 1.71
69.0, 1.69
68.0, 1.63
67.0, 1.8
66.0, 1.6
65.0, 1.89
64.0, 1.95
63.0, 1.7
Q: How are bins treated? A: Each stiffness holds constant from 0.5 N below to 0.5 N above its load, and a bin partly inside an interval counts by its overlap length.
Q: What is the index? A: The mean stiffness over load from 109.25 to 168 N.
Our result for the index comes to 2.07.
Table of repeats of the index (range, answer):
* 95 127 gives 1.67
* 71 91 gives 1.55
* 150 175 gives 2.18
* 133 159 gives 2.14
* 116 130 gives 1.99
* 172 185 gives 2.02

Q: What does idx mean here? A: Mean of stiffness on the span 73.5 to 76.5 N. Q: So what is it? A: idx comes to 1.63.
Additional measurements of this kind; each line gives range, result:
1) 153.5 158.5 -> 2.24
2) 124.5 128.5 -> 2.02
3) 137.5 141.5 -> 2.05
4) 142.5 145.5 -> 2.11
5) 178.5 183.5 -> 2.08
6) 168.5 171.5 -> 2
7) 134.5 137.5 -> 2.08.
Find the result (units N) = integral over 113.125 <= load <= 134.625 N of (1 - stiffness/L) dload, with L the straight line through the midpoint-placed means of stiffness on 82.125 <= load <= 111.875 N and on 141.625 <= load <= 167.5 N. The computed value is -2.5 N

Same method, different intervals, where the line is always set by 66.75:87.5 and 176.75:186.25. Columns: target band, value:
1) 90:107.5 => 3.0 N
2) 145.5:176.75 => -3.7 N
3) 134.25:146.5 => -1.5 N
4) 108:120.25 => -0.2 N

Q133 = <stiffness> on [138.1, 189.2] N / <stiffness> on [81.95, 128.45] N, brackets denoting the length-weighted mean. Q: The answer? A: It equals 1.3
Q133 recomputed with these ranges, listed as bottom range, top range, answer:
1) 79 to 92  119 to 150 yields 1.42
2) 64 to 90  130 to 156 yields 1.31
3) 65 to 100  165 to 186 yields 1.26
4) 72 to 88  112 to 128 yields 1.23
